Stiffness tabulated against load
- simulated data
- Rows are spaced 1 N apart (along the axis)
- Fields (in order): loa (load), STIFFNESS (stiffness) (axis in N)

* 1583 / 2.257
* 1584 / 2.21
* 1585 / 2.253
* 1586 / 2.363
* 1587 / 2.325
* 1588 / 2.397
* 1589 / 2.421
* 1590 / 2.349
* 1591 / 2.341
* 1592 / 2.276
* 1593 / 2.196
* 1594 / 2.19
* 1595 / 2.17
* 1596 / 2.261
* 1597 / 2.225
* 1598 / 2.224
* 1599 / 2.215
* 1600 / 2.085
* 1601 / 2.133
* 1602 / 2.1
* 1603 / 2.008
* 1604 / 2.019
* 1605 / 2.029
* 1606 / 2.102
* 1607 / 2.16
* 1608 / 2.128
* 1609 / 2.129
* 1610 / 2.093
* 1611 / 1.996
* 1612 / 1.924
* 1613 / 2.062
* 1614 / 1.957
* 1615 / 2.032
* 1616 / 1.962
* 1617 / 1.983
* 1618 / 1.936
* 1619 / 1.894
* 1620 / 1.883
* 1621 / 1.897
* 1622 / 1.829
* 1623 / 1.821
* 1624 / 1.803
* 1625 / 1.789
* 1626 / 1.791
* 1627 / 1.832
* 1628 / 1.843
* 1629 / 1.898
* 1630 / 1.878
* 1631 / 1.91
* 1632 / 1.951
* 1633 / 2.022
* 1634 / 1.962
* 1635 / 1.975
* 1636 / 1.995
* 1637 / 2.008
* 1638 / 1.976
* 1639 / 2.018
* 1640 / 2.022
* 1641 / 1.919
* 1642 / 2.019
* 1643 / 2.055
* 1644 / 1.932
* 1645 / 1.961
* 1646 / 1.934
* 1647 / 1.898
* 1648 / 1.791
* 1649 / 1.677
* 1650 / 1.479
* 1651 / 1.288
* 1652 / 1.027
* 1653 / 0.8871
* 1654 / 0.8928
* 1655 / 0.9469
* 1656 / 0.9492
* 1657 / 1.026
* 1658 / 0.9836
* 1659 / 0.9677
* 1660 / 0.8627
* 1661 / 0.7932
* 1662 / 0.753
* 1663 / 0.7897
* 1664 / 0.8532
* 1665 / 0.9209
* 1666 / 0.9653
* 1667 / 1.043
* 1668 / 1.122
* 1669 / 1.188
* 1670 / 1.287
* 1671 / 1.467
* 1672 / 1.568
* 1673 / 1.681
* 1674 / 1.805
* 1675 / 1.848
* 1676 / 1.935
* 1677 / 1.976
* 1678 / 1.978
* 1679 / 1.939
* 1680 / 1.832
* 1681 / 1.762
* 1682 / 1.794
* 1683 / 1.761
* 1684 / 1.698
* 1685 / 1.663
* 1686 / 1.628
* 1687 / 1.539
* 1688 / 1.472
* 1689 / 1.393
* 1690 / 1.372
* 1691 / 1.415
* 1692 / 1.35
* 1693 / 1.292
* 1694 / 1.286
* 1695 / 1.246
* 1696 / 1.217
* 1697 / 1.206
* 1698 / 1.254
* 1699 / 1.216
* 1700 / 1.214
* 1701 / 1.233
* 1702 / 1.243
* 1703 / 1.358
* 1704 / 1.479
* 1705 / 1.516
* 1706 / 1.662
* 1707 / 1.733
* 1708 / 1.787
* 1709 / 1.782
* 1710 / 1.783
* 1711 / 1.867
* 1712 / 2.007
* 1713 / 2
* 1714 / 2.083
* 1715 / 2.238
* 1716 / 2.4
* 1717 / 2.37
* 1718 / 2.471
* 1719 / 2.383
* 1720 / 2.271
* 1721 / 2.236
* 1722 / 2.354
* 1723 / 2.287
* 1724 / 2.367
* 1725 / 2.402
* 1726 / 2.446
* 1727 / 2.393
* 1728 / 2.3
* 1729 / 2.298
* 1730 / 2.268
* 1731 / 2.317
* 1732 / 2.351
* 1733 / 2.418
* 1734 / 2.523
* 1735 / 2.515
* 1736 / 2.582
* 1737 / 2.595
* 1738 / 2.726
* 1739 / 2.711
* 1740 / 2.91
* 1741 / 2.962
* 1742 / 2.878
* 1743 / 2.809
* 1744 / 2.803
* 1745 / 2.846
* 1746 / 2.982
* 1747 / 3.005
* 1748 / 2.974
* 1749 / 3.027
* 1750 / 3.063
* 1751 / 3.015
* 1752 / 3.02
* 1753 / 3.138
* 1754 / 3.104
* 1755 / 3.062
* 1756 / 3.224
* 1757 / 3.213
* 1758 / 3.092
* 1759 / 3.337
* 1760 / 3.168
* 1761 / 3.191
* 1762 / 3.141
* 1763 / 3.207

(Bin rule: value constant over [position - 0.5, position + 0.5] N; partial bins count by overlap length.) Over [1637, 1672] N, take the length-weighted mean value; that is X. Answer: 1.36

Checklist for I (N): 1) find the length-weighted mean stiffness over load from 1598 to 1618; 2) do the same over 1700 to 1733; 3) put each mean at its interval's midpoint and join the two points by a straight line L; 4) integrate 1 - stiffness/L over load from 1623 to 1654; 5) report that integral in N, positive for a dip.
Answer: 3.8 N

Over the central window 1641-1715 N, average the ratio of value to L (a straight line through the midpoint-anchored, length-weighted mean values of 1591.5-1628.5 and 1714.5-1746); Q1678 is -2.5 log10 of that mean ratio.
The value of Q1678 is 0.49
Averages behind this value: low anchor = 2.03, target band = 1.47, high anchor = 2.51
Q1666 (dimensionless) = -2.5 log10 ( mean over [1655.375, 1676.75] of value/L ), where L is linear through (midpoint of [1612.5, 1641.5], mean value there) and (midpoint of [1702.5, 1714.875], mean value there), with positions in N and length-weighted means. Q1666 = 0.48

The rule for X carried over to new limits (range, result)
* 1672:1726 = 1.76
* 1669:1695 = 1.61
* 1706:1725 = 2.13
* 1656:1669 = 0.935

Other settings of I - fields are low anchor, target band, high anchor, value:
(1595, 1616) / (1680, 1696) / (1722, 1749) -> 6.0 N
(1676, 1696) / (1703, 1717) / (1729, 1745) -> 1.5 N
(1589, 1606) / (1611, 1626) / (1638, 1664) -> -0.3 N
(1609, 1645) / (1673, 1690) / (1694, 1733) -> 1.7 N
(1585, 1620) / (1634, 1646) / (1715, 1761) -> 1.6 N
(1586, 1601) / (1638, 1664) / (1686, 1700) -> 5.2 N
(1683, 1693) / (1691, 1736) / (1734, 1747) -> 4.8 N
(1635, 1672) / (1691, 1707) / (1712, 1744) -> 5.5 N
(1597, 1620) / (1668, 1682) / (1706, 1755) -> 3.7 N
